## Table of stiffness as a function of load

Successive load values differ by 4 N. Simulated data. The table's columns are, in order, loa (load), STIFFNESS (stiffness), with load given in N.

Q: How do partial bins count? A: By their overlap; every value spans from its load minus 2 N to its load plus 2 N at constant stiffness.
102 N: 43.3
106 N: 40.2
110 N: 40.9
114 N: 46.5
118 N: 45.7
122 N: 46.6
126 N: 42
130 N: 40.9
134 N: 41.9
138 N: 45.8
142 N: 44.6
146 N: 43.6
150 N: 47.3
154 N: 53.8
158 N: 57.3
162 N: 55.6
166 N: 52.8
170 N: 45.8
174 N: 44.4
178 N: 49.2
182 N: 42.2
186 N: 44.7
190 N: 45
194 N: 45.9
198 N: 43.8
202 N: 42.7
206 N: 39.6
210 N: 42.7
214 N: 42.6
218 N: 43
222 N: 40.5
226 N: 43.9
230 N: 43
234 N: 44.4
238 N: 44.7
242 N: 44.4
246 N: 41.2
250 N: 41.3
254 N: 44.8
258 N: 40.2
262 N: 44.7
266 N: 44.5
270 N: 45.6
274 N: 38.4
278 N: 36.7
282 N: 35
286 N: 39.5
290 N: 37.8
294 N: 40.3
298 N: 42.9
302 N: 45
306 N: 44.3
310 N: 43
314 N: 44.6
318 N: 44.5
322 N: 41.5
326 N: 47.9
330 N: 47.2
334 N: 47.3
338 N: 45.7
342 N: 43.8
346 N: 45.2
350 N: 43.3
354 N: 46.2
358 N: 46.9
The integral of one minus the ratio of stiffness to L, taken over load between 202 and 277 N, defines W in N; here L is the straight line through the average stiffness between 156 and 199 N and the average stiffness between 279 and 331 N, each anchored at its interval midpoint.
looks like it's 4.2 N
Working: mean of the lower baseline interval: 48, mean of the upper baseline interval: 42.4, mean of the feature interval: 42.7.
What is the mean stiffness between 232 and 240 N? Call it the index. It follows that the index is 44.5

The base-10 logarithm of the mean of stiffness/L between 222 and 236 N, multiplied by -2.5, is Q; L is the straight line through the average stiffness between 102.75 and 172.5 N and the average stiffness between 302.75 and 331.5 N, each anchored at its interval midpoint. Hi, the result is 0.06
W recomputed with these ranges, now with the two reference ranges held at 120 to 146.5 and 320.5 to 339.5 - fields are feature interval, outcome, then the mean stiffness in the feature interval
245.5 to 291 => 4.4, 40.9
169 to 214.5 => 0.3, 44.1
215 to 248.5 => 1.3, 43.1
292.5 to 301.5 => 0.7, 42.2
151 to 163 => -3.0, 54.9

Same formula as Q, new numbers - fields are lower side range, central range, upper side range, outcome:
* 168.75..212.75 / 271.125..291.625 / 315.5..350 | 0.185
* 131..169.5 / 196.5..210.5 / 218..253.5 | 0.078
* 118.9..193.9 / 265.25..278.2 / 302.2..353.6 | 0.097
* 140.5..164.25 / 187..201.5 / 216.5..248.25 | 0.047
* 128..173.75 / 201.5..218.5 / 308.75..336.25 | 0.123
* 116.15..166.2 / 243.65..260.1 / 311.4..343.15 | 0.103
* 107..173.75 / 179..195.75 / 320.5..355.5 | 0.041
